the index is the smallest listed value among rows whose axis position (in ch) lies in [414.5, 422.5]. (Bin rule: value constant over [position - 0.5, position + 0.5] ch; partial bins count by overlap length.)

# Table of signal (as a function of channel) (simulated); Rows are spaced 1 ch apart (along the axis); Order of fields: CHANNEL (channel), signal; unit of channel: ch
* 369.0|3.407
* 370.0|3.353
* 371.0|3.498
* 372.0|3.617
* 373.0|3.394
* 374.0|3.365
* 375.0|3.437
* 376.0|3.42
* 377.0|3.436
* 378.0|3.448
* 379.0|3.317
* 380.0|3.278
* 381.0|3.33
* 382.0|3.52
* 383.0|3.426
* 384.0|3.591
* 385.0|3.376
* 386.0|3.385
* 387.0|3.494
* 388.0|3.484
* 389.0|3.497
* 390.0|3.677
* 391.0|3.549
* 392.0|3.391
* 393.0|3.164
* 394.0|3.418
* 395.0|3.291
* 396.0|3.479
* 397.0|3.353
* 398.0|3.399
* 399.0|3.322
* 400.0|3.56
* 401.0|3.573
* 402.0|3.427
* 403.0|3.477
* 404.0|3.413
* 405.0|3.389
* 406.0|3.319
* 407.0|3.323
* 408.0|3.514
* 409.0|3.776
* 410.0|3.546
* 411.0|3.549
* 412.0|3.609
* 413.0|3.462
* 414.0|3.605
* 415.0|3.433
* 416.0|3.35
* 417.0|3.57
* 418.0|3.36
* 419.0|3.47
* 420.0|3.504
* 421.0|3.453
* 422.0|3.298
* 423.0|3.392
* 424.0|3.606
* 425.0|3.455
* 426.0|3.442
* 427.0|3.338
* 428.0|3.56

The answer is 3.298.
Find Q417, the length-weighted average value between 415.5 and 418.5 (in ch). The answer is 3.43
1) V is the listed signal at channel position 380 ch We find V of 3.278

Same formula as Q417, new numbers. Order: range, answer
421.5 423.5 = 3.34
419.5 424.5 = 3.45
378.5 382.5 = 3.36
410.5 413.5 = 3.54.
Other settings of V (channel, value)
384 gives 3.591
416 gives 3.35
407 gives 3.323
